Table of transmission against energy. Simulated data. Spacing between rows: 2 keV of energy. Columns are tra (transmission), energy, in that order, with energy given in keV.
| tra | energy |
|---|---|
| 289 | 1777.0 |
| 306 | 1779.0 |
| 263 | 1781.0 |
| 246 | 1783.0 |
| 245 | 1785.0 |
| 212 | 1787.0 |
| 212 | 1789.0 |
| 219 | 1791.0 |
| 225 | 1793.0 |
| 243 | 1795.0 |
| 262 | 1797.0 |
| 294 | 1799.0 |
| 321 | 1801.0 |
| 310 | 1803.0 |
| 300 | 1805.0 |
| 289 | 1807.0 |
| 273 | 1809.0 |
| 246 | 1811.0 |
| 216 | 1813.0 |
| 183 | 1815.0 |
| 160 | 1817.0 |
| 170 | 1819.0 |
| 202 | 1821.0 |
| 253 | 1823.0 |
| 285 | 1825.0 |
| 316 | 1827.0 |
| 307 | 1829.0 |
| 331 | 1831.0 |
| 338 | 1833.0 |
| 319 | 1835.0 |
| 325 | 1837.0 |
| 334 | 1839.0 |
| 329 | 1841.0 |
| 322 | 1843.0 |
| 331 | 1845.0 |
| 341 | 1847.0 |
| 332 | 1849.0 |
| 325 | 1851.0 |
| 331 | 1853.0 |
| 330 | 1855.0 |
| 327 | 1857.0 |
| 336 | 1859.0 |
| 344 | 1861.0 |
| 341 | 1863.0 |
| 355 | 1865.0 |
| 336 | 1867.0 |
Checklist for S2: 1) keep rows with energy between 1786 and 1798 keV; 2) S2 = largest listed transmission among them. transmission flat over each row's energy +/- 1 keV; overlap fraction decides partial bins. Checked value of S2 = 262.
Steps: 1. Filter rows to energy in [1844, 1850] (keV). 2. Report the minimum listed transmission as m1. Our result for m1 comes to 331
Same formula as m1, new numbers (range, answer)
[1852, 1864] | 327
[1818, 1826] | 170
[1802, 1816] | 183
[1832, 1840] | 319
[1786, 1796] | 212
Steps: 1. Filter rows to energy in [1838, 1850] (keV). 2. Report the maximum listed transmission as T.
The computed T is 341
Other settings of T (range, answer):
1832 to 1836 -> 338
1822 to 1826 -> 285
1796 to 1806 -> 321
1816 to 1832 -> 331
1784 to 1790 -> 245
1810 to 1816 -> 246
